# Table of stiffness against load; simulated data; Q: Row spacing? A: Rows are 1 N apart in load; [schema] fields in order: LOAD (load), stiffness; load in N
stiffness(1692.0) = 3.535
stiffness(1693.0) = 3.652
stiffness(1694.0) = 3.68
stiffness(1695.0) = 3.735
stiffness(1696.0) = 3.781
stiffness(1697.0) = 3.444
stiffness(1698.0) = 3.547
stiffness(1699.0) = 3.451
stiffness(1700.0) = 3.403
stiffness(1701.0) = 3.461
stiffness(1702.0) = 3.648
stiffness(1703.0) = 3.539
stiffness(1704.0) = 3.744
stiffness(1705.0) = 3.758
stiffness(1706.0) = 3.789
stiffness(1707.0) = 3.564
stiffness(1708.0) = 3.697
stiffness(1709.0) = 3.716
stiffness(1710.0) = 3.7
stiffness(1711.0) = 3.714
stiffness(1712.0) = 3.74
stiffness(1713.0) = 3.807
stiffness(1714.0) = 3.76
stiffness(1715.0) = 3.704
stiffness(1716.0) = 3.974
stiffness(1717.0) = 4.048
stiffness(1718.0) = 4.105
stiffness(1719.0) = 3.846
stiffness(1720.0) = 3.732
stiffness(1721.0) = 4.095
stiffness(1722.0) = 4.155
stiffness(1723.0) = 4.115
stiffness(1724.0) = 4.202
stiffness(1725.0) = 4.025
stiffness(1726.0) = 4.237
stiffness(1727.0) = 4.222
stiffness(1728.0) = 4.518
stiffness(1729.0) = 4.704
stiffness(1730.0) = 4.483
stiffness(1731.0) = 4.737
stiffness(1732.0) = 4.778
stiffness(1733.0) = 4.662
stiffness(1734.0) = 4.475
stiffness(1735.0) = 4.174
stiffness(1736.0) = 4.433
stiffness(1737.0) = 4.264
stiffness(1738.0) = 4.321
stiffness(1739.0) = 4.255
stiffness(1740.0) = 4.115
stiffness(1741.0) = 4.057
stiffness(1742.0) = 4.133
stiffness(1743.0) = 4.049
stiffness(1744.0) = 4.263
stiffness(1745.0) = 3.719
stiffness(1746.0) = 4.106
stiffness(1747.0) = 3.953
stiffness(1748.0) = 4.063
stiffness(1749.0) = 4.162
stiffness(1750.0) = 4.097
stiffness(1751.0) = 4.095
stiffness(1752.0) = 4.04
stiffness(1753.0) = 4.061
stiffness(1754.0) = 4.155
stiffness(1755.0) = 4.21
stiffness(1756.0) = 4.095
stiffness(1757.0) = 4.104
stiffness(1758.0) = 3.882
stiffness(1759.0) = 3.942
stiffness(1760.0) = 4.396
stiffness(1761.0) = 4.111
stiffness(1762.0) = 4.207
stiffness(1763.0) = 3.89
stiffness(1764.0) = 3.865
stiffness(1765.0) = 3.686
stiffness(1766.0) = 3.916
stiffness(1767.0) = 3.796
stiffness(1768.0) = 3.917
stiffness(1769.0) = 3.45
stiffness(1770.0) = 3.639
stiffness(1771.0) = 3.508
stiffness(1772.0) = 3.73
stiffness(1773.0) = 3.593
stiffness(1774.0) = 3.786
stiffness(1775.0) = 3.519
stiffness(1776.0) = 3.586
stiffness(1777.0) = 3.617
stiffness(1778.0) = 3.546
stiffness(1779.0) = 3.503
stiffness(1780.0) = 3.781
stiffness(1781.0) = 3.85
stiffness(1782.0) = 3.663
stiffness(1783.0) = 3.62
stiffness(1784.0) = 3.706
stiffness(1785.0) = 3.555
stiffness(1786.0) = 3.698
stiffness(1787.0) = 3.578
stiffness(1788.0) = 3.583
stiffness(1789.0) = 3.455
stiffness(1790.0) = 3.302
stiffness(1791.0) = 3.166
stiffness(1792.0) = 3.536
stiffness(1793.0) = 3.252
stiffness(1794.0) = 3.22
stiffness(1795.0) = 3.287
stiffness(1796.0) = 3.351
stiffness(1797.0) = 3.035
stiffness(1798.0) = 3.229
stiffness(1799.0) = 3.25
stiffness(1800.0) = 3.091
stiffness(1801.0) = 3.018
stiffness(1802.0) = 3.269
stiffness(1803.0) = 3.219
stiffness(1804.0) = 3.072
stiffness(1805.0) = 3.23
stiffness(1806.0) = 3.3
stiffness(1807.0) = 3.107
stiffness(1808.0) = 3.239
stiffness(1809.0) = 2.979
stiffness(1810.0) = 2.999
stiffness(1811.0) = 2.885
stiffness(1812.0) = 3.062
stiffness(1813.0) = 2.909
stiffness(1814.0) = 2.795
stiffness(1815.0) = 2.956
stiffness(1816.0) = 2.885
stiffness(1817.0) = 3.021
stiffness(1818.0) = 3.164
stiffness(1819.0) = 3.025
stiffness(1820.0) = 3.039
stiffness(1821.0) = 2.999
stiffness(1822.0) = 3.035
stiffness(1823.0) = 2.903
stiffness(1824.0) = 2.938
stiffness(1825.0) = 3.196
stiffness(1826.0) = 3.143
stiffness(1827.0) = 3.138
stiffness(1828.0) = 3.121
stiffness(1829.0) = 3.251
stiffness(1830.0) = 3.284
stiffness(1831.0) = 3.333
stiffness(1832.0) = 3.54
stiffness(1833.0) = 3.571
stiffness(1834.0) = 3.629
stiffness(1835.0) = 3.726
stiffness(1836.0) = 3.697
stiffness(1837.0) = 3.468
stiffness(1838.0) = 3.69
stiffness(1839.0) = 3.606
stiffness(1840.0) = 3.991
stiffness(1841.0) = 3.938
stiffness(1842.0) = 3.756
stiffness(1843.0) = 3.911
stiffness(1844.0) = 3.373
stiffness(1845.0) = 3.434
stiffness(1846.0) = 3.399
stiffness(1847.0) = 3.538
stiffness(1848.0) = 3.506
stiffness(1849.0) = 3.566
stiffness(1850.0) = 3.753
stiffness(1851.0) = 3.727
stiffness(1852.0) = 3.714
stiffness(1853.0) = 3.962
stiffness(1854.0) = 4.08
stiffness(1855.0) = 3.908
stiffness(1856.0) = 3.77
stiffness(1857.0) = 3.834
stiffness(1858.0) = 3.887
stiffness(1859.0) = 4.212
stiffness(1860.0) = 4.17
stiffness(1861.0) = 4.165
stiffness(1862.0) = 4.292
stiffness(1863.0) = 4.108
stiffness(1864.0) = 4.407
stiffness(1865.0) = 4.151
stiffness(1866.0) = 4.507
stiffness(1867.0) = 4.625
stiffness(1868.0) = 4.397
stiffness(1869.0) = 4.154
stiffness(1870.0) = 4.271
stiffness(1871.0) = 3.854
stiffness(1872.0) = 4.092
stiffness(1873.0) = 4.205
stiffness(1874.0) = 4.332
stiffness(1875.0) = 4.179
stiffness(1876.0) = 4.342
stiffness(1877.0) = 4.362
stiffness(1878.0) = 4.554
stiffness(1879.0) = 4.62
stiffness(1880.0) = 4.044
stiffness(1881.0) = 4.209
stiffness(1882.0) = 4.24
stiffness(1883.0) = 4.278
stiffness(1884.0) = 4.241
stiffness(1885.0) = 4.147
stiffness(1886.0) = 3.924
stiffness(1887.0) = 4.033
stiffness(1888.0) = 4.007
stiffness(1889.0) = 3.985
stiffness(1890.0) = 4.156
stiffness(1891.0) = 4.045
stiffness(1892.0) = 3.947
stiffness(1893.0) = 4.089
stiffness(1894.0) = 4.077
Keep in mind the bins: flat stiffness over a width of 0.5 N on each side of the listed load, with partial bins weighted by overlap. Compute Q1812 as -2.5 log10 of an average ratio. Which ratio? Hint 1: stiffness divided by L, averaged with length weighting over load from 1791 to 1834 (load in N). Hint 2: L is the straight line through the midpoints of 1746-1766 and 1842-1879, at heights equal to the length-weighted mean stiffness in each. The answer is 0.27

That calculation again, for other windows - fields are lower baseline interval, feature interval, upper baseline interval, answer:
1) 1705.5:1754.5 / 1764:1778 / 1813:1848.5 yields 0.03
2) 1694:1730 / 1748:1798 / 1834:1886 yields 0.05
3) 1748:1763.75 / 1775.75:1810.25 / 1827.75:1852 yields 0.15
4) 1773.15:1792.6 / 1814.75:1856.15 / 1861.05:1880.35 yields 0.16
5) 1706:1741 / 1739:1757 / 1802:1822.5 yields -0.07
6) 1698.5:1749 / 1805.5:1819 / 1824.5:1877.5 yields 0.27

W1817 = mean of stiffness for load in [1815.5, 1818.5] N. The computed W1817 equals 3.02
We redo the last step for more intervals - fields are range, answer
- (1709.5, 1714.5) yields 3.74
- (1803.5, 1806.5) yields 3.2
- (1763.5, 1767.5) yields 3.82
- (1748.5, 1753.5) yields 4.09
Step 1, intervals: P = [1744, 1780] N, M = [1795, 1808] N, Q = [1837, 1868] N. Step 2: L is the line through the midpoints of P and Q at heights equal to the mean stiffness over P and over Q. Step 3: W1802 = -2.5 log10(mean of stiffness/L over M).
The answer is 0.22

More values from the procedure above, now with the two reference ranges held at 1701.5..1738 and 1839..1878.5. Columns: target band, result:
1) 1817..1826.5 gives 0.300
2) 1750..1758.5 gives -0.010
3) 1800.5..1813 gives 0.281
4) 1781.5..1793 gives 0.147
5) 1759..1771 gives 0.043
